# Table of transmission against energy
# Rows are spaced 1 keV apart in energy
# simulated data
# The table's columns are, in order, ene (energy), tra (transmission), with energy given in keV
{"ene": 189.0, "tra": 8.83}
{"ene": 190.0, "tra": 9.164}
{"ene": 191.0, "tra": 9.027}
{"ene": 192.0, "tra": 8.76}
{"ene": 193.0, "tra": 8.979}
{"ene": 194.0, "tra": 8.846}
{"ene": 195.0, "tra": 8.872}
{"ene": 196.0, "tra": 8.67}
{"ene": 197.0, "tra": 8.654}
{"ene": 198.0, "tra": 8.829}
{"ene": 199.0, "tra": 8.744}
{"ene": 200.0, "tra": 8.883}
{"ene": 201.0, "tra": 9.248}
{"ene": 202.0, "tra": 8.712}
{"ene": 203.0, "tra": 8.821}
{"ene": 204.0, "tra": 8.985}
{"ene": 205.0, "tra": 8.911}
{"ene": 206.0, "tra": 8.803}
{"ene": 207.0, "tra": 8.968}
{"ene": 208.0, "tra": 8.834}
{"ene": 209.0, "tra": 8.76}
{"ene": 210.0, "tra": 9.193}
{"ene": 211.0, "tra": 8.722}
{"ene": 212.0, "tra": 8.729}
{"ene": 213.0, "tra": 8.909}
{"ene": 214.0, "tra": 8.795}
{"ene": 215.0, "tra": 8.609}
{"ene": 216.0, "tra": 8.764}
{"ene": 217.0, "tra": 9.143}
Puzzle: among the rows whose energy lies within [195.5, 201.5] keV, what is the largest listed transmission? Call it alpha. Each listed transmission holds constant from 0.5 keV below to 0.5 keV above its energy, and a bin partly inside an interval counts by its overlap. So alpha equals 9.248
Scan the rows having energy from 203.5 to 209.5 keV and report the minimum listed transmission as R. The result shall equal 8.76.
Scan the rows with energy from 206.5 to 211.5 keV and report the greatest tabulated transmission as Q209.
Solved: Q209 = 9.193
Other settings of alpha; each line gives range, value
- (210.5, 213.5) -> 8.909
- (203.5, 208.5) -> 8.985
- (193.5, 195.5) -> 8.872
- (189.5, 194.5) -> 9.164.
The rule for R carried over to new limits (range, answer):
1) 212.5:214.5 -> 8.795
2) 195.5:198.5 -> 8.654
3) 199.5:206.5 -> 8.712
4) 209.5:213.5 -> 8.722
